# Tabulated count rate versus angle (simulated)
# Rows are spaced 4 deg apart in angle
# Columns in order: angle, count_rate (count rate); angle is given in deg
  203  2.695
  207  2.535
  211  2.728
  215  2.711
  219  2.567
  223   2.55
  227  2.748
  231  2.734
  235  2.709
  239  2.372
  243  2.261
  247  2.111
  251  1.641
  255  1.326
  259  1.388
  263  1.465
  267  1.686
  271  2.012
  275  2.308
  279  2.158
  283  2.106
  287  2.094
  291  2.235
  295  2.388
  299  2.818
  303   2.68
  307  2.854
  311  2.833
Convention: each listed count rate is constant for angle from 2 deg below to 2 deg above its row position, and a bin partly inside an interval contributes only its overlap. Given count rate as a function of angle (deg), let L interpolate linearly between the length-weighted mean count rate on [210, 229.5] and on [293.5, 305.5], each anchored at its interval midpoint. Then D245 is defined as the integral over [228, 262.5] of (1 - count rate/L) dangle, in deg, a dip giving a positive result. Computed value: 7.7 deg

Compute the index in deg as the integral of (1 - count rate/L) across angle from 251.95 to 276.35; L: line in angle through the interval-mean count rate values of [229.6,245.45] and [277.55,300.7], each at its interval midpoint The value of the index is 7.3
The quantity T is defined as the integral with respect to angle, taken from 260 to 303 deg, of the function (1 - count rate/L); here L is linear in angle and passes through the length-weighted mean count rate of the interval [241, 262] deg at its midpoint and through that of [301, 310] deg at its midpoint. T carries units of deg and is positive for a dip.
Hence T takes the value 3.5 deg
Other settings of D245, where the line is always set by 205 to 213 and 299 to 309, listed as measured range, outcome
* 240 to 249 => 1.60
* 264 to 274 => 3.19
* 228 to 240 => 0.15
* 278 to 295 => 3.55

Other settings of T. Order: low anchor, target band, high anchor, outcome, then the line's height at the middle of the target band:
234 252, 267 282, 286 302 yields 1.6 deg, 2.35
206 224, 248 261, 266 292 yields 4.5 deg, 2.3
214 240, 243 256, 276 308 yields 3.8 deg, 2.55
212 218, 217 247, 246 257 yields -4.7 deg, 2.21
